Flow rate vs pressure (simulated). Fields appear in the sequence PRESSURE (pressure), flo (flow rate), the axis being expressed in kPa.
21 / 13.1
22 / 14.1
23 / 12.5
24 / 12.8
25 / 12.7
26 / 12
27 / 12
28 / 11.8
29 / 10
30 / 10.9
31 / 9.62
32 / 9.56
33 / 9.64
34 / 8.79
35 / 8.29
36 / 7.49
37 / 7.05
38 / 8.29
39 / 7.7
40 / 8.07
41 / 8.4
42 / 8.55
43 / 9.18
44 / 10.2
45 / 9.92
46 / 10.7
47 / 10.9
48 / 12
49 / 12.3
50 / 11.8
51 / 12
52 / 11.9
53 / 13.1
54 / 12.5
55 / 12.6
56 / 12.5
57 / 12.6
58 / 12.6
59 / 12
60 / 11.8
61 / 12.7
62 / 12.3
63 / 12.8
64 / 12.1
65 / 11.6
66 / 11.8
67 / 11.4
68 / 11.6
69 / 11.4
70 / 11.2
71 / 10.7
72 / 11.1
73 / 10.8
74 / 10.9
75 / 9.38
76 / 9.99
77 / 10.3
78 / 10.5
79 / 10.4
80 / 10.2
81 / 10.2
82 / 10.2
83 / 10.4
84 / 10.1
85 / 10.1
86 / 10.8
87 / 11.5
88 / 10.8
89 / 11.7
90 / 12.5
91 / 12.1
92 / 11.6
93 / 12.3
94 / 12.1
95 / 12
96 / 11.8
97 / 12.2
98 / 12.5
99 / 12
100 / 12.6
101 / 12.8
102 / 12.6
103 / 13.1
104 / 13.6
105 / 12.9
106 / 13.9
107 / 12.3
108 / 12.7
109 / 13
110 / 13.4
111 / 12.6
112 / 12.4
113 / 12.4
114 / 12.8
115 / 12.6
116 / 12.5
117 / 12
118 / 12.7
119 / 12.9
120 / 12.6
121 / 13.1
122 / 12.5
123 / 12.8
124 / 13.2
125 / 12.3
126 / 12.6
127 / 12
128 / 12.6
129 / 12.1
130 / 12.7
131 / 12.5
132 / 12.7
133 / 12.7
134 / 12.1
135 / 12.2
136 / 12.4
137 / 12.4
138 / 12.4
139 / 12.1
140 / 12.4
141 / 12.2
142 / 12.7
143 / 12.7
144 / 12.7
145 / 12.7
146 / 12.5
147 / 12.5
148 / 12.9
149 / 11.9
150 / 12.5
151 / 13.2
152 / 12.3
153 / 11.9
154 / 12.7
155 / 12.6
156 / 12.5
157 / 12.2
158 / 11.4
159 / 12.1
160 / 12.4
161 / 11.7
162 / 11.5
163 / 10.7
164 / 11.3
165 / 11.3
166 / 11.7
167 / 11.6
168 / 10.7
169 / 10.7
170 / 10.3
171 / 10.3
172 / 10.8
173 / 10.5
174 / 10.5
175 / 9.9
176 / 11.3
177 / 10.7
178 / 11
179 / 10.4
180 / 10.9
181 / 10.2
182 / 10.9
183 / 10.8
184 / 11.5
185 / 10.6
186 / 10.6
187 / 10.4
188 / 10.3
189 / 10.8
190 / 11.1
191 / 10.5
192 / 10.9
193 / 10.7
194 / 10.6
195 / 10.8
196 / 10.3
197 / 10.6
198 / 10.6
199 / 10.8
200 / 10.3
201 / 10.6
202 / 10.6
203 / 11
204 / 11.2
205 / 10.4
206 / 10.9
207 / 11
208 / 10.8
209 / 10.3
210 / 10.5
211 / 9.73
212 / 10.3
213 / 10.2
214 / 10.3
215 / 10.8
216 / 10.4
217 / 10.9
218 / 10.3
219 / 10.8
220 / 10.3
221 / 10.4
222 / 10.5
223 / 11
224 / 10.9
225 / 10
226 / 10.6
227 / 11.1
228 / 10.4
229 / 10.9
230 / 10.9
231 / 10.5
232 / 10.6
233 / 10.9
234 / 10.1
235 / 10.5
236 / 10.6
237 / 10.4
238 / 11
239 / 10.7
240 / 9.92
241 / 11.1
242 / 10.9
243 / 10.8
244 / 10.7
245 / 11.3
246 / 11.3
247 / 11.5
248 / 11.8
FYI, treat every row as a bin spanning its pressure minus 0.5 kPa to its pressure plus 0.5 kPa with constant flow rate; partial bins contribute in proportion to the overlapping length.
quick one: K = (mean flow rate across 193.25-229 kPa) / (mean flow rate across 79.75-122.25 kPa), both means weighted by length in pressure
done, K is 0.87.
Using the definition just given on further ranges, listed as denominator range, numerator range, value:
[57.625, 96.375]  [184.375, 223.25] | 0.94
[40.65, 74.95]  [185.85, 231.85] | 0.93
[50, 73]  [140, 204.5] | 0.94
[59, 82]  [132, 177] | 1.06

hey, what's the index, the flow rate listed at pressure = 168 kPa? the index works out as 10.7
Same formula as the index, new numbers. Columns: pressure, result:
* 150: 12.5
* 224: 10.9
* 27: 12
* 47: 10.9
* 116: 12.5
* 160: 12.4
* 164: 11.3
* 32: 9.56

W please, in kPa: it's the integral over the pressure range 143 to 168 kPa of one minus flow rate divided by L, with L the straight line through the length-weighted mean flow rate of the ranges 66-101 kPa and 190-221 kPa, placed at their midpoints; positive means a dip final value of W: -2.9 kPa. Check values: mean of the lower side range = 11.2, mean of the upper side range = 10.6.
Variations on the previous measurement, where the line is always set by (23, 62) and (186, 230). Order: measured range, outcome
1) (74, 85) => 0.5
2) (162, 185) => -0.4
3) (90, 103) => -1.9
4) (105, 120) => -2.9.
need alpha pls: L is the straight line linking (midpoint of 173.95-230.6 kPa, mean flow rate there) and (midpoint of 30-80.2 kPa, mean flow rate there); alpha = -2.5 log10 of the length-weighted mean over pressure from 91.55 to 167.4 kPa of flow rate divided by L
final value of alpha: -0.16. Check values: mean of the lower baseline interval 10.7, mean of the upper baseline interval 10.6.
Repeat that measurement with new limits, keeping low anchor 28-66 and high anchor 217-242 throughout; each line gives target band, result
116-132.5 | -0.180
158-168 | -0.088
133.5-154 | -0.169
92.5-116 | -0.184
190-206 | -0.006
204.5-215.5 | 0.015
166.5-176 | 0.001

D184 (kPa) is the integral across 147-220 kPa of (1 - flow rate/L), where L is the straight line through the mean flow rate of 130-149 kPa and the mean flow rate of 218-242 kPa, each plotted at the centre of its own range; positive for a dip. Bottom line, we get 3.5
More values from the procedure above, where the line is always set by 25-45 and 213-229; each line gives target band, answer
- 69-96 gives -3.4 kPa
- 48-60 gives -3.5 kPa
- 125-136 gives -2.6 kPa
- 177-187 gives -0.4 kPa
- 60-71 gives -2.5 kPa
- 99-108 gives -2.8 kPa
